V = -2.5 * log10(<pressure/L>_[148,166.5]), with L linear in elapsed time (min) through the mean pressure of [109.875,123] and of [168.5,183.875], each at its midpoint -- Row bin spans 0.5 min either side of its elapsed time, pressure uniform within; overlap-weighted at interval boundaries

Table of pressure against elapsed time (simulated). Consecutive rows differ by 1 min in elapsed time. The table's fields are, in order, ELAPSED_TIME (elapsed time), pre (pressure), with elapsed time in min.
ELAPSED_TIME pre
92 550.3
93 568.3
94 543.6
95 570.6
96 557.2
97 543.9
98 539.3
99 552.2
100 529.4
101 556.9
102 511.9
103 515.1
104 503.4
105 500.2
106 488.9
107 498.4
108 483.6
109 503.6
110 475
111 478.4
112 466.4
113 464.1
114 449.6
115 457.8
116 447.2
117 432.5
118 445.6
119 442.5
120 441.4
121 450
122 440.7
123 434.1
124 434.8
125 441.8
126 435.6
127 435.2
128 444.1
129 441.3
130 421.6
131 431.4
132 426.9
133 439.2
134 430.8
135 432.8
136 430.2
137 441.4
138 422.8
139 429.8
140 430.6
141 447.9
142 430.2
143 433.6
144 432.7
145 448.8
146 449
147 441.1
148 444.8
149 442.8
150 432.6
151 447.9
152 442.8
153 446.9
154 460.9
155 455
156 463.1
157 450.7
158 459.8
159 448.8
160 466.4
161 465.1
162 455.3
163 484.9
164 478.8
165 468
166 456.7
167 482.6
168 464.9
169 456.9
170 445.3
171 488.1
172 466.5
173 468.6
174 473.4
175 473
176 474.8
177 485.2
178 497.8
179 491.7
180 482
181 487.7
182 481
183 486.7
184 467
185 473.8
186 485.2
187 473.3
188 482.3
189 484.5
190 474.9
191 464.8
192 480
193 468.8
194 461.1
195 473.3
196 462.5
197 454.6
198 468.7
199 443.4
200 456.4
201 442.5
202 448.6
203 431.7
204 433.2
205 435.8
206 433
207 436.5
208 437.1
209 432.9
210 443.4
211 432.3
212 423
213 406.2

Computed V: 0.029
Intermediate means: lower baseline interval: 452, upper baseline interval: 477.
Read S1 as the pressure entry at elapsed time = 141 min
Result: 447.9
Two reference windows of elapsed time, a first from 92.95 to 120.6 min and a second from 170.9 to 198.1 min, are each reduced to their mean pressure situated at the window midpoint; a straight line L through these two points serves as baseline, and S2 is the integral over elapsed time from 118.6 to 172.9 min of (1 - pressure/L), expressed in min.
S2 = 4.40 min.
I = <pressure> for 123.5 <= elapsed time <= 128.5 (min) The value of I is 438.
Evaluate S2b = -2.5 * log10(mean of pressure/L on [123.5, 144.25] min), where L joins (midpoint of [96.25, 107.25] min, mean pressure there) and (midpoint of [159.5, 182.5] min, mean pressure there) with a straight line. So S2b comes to 0.15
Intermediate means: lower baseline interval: 523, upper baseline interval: 474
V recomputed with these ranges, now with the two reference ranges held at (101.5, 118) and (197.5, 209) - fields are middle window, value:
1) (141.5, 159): 0.04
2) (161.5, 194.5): -0.05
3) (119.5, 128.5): 0.08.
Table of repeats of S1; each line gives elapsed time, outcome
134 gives 430.8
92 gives 550.3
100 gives 529.4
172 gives 466.5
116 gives 447.2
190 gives 474.9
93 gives 568.3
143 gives 433.6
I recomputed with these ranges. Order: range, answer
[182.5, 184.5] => 477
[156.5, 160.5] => 456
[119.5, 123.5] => 442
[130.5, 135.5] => 432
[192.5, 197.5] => 464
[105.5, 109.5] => 494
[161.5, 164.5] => 473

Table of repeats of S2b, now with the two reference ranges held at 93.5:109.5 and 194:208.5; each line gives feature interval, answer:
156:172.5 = 0.03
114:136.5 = 0.16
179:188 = -0.04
